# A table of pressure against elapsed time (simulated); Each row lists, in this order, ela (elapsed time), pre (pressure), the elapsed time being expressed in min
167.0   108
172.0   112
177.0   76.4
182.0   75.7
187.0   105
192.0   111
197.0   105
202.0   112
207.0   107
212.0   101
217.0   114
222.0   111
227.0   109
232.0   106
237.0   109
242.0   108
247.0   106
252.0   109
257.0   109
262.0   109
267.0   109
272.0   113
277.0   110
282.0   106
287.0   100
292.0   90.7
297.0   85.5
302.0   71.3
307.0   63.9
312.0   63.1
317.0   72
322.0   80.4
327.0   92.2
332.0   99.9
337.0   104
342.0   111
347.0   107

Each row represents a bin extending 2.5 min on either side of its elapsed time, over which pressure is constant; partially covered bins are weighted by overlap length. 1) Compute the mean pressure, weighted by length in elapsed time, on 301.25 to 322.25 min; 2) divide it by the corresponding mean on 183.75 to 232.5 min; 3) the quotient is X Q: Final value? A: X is 0.6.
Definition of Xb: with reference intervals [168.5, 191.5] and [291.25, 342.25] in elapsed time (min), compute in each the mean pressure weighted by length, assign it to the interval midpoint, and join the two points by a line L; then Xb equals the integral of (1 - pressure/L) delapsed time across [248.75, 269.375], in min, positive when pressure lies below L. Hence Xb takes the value -4.8 min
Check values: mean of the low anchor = 94.6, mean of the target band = 109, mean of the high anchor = 83.6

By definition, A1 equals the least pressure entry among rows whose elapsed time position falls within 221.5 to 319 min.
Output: 63.1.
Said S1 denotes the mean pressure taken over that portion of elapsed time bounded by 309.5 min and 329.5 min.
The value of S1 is 76.9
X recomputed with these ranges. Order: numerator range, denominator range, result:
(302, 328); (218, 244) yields 0.67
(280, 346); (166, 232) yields 0.85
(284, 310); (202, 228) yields 0.76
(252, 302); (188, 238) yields 0.94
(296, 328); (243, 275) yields 0.68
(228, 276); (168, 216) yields 1.07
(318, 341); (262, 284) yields 0.86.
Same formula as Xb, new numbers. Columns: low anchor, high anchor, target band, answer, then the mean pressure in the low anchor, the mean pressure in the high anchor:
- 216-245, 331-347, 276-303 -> 3.29 min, 109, 106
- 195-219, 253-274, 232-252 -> 0.26 min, 108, 110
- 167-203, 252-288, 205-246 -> -1.68 min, 99.7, 108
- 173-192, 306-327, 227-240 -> -3.64 min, 91.1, 72.9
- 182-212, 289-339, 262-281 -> -4.13 min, 105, 82.3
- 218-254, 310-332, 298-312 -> 2.73 min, 109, 79.9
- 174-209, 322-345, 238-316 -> 2.08 min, 98.9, 99.6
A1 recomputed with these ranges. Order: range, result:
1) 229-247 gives 106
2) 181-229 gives 75.7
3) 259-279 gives 109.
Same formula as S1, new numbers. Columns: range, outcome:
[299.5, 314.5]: 66.1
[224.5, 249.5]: 108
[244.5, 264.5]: 108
